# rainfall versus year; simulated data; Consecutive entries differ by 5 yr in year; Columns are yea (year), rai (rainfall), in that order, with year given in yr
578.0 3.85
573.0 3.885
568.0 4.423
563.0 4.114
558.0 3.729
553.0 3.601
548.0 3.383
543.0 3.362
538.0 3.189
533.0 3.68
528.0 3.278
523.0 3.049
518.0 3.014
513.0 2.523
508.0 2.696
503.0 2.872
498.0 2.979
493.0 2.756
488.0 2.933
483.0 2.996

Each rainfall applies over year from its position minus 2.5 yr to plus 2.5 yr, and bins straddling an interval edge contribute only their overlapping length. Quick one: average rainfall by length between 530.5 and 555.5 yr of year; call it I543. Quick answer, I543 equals 3.44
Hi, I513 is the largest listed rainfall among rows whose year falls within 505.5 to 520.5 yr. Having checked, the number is 3.014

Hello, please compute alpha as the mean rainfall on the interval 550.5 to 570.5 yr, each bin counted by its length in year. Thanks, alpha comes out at 3.97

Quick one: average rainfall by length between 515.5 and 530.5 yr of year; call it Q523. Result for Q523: 3.11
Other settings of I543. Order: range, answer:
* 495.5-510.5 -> 2.85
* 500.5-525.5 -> 2.83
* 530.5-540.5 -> 3.43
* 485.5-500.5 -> 2.89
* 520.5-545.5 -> 3.31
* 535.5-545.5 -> 3.28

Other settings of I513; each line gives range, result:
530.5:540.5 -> 3.68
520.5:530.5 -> 3.278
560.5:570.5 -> 4.423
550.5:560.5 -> 3.729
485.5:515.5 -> 2.979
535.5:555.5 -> 3.601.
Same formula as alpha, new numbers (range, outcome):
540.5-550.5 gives 3.37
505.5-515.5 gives 2.61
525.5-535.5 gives 3.48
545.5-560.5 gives 3.57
